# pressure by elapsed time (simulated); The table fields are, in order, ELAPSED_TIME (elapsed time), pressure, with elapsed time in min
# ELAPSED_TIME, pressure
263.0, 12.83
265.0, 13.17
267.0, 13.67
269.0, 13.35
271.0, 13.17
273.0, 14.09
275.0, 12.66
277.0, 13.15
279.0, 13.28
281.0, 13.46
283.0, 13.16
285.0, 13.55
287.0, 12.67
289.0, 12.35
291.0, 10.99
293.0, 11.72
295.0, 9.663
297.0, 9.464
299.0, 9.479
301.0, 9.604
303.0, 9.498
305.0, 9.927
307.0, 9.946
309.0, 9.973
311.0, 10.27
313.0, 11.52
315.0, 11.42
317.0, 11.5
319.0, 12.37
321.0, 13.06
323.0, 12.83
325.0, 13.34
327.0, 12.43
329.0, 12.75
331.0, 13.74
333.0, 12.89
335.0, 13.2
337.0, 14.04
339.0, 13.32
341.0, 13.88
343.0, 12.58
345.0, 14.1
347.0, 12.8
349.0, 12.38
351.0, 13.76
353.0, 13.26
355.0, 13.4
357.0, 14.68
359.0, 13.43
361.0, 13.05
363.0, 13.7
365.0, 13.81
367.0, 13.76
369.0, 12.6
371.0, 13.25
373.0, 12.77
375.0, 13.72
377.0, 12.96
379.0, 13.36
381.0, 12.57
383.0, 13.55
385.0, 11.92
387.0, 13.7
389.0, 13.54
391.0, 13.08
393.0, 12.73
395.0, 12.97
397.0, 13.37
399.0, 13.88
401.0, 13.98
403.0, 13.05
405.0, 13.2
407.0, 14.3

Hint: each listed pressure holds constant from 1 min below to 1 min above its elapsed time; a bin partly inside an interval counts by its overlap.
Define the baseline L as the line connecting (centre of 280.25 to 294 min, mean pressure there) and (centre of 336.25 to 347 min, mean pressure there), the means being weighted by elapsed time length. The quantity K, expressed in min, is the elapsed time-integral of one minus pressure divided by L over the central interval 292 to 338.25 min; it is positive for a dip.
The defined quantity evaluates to 5.46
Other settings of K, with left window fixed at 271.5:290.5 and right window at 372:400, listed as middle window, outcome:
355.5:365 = -0.41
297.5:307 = 2.50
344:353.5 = -0.09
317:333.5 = 0.35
